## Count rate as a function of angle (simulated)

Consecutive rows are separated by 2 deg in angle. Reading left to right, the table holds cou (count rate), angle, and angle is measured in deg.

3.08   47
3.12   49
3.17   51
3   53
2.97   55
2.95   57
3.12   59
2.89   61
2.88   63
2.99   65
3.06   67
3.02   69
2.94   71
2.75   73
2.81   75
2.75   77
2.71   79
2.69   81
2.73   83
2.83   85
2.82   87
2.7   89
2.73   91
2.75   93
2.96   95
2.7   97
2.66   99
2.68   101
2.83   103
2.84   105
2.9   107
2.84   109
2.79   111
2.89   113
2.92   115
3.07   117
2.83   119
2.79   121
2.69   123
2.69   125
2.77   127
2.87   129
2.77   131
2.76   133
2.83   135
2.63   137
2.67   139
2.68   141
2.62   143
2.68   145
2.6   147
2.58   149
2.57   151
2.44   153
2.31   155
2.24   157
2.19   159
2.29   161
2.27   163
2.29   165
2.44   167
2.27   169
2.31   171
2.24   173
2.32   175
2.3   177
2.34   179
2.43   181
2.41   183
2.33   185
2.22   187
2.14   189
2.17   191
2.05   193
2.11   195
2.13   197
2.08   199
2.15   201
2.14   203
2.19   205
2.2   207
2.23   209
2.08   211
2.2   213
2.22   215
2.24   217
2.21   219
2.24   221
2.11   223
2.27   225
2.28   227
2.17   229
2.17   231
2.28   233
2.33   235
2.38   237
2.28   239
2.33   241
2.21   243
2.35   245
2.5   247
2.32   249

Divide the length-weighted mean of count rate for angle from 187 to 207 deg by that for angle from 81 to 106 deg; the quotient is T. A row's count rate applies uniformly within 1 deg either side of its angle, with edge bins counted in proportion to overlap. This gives 0.8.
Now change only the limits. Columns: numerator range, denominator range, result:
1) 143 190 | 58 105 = 0.84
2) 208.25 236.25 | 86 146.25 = 0.80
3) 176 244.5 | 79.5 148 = 0.80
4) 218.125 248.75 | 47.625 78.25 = 0.77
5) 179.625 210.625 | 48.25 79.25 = 0.75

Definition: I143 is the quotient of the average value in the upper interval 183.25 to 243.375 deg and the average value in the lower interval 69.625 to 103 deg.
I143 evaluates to 0.80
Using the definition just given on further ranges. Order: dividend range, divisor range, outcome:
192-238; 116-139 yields 0.79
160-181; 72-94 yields 0.84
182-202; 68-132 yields 0.78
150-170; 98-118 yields 0.82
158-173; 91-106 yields 0.83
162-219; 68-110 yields 0.80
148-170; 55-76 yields 0.80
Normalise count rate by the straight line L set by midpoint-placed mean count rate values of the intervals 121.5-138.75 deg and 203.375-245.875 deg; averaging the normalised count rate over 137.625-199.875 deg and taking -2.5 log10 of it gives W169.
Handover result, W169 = 0.09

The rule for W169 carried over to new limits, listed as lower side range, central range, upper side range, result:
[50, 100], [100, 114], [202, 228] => -0.04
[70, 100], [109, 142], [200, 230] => -0.08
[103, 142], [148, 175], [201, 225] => 0.09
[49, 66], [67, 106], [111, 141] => 0.05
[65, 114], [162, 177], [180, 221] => 0.03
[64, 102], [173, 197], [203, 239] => 0.06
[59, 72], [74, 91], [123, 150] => 0.06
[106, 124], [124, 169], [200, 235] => 0.05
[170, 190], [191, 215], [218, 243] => 0.07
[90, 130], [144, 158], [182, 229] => 0.02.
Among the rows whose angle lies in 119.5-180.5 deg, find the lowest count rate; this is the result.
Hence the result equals 2.19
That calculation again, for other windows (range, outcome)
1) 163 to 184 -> 2.24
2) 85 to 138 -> 2.63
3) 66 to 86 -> 2.69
